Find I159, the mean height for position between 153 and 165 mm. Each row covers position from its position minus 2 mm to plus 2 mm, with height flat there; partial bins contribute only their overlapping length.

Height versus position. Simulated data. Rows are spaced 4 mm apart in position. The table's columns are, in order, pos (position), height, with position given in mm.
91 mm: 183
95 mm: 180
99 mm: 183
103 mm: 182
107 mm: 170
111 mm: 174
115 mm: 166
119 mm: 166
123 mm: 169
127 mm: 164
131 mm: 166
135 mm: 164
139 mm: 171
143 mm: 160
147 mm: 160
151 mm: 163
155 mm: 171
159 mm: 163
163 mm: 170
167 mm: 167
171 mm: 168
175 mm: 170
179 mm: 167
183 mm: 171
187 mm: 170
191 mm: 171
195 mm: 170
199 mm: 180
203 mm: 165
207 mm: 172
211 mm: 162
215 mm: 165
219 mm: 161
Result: 168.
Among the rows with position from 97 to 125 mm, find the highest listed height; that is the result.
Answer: 183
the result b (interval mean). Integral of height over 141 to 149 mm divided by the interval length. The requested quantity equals 160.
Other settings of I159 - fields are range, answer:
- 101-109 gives 176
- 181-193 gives 171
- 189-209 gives 172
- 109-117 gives 170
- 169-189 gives 169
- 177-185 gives 169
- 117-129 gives 166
